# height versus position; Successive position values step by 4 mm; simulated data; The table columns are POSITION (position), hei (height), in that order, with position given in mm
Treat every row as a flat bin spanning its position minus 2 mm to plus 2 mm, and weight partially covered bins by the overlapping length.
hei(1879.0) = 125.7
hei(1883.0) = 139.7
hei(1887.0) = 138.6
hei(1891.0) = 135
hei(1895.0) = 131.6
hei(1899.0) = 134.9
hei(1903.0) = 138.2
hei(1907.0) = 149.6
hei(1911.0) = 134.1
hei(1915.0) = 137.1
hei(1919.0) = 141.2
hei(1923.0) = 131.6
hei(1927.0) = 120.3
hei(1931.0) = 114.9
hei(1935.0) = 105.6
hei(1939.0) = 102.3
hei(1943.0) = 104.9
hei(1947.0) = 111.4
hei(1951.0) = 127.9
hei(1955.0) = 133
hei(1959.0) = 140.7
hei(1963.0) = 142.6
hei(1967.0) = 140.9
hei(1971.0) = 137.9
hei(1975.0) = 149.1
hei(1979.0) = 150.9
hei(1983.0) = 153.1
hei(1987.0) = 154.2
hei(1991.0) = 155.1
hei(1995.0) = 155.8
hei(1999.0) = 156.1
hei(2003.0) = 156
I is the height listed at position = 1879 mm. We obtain 125.7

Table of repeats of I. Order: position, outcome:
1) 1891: 135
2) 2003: 156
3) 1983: 153.1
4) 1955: 133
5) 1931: 114.9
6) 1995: 155.8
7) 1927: 120.3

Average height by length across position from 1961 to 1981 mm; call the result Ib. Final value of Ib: 144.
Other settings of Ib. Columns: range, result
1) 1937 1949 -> 106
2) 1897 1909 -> 141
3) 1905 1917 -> 140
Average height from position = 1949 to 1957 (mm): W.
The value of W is 130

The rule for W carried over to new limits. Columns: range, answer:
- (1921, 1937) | 118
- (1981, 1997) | 155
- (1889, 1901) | 134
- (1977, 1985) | 152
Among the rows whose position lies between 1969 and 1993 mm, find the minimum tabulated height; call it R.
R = 137.9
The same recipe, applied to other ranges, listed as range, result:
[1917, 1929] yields 120.3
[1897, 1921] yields 134.1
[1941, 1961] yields 104.9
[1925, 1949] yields 102.3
